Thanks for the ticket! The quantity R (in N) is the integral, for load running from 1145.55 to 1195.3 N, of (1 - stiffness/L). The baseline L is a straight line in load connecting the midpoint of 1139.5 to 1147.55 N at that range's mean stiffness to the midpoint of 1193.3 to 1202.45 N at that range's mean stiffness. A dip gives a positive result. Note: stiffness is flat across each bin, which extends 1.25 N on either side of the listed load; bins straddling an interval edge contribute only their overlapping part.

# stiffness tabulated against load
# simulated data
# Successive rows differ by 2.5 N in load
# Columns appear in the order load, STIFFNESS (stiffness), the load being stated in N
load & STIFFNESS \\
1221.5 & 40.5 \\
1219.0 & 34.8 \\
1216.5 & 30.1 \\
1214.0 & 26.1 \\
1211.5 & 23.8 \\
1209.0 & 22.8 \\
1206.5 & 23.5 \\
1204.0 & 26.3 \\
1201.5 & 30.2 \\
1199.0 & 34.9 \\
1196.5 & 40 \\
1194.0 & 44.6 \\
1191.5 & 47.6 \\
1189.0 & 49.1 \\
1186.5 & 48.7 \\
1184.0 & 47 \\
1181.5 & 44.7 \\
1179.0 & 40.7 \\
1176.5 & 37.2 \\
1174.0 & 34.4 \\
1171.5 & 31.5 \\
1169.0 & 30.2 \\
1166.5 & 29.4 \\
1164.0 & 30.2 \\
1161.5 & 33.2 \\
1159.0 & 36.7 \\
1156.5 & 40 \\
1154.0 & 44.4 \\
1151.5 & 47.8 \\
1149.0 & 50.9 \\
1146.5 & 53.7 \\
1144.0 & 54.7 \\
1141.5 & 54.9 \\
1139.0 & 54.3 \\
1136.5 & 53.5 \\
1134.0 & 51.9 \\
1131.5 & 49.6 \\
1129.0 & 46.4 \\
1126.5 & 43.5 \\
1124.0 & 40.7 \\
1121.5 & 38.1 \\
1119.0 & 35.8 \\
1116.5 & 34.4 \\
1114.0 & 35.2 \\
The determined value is 4.75 N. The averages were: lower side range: 54.4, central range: 41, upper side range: 37.2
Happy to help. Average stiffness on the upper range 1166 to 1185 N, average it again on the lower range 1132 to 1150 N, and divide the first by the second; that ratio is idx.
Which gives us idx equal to 0.7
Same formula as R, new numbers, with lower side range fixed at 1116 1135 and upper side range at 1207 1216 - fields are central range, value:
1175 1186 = -4.1 N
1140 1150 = -3.9 N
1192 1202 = -3.9 N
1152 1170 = 0.0 N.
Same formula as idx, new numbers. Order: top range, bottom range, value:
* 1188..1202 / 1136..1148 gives 0.77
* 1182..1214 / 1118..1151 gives 0.75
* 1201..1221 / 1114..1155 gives 0.59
